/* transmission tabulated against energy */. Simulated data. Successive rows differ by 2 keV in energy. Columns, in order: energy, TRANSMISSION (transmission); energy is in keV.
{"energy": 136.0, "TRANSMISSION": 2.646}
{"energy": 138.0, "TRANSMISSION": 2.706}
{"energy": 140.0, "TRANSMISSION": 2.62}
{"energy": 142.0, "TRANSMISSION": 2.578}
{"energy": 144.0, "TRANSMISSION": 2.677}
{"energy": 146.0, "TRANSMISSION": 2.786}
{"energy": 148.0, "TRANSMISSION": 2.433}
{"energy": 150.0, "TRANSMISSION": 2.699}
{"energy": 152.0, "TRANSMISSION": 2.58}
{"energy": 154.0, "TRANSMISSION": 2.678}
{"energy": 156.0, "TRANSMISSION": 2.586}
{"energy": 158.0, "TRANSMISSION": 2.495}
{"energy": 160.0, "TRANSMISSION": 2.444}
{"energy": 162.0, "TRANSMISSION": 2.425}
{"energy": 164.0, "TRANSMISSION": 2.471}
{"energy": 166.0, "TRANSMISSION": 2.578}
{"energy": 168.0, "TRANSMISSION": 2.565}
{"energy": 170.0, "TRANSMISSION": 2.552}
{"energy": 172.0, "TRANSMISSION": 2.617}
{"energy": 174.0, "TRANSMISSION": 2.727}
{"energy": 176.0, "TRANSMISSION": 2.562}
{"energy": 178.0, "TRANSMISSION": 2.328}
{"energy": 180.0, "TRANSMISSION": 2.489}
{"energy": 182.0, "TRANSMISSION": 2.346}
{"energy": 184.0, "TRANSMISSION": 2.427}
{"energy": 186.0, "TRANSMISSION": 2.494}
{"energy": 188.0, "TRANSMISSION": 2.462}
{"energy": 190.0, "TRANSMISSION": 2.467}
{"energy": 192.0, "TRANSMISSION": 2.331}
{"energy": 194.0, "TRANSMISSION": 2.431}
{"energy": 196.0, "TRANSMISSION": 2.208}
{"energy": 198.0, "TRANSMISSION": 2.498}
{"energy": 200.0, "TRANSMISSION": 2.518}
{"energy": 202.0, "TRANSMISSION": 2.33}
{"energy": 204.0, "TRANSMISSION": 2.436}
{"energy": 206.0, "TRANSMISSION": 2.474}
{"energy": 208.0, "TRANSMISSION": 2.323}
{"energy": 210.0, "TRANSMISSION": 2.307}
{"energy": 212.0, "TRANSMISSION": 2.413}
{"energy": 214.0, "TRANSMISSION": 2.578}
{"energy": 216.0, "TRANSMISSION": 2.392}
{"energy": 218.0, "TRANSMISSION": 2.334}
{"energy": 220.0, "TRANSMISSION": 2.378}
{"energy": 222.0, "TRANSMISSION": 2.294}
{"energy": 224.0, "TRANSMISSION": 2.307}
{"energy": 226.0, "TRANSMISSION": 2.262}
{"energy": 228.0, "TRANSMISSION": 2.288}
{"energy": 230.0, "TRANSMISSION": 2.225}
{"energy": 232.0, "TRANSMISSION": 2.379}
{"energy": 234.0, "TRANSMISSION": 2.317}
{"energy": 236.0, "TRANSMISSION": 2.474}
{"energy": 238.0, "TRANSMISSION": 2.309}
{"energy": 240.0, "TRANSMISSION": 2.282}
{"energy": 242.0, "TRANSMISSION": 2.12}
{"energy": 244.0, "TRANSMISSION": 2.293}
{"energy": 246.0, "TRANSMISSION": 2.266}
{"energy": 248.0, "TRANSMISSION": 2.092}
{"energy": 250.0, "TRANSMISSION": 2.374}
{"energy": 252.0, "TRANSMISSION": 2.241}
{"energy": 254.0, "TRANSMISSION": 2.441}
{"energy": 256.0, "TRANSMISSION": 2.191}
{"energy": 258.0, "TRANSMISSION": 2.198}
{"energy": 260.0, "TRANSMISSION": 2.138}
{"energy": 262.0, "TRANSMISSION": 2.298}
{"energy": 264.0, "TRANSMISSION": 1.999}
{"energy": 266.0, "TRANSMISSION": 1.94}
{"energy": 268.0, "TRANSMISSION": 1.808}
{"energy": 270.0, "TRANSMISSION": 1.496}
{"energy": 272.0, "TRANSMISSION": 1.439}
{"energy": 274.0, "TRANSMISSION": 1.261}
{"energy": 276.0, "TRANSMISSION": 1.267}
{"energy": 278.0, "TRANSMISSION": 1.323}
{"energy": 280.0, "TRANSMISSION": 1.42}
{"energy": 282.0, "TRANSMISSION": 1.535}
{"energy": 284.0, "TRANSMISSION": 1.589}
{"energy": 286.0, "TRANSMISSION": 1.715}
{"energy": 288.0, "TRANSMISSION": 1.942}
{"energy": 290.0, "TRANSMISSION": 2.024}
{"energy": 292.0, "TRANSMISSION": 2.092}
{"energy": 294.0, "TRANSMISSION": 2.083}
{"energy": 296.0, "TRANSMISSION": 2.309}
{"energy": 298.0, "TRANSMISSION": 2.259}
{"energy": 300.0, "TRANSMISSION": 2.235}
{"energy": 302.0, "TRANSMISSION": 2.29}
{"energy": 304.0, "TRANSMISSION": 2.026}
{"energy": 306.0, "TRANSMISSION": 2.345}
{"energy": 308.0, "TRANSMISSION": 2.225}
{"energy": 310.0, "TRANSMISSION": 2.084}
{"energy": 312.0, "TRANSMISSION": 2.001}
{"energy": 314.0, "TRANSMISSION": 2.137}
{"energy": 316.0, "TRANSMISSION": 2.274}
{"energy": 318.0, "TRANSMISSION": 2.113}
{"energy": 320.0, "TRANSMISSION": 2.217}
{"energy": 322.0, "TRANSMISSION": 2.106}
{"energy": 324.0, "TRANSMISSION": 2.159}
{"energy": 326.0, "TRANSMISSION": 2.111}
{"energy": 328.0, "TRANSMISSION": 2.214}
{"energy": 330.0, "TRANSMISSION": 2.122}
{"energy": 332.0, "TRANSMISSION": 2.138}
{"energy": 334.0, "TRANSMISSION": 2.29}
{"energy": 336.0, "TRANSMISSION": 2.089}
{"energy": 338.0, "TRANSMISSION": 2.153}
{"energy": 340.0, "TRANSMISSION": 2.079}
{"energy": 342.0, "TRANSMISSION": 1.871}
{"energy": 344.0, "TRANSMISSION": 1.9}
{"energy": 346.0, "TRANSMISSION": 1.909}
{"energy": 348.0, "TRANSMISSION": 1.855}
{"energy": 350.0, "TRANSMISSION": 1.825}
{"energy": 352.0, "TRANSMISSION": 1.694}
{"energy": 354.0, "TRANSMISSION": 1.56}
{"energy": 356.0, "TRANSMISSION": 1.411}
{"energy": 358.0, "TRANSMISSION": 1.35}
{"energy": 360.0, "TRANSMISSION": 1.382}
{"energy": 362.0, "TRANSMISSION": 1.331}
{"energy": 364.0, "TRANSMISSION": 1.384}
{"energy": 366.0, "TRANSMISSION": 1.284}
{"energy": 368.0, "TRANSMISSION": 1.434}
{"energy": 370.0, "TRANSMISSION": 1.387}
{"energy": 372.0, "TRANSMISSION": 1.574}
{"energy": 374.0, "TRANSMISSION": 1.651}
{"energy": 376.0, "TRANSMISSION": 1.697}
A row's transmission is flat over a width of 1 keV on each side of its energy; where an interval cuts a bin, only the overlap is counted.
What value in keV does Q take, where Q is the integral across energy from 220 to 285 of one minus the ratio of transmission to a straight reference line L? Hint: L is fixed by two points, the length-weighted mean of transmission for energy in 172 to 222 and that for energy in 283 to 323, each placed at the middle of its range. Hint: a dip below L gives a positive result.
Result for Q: 6.7 keV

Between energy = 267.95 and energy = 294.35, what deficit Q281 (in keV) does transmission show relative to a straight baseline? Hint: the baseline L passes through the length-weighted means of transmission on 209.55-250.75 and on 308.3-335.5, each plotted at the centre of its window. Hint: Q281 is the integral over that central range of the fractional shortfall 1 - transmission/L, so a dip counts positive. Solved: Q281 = 7.1 keV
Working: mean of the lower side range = 2.32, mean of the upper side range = 2.15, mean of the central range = 1.63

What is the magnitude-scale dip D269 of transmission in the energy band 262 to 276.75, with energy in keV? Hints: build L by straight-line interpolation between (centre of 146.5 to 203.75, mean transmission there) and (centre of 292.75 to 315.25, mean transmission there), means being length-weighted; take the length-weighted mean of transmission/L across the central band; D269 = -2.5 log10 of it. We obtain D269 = 0.34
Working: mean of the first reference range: 2.49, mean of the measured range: 1.65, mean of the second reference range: 2.18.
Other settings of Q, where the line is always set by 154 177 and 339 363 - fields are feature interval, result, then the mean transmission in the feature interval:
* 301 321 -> -3.2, 2.17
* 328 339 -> -2.5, 2.16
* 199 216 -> -0.5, 2.42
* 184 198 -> 0.1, 2.41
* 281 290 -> 1.2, 1.73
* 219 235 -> -0.3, 2.31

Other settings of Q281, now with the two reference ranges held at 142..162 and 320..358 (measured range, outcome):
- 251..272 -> 1.7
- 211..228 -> 0.0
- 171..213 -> 0.3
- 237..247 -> 0.1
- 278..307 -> 2.0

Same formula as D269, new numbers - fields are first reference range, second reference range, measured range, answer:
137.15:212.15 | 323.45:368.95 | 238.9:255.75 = -0.027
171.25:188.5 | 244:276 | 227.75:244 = -0.074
